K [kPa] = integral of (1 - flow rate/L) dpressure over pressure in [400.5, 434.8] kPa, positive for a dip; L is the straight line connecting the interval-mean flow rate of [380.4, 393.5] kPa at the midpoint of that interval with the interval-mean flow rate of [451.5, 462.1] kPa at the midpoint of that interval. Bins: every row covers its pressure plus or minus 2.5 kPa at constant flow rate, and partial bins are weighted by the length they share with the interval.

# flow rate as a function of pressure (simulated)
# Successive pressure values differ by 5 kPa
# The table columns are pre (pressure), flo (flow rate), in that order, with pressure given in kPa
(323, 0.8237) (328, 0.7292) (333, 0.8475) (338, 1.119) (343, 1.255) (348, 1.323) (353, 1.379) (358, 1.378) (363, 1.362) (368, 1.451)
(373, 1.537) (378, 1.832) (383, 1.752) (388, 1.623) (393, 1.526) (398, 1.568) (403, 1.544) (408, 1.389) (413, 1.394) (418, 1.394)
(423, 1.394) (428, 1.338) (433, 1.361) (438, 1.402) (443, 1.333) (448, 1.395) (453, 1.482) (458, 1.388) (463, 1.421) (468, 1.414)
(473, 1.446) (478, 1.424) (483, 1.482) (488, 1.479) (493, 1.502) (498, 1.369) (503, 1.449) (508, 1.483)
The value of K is 3.3 kPa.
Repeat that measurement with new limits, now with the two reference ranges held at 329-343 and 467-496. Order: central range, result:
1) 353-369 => -4.5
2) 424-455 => -1.3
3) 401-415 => -2.4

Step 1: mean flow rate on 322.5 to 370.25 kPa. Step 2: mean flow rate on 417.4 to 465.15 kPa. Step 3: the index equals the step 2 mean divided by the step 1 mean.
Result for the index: 1.18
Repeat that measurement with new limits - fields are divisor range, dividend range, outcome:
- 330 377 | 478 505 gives 1.11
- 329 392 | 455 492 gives 1.03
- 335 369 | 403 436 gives 1.06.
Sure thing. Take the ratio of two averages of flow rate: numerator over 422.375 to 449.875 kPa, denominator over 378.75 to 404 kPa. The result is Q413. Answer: 0.8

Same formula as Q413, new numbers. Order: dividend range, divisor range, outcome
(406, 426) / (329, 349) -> 1.27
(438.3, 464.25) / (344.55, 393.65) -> 0.93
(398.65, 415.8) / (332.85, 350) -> 1.24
